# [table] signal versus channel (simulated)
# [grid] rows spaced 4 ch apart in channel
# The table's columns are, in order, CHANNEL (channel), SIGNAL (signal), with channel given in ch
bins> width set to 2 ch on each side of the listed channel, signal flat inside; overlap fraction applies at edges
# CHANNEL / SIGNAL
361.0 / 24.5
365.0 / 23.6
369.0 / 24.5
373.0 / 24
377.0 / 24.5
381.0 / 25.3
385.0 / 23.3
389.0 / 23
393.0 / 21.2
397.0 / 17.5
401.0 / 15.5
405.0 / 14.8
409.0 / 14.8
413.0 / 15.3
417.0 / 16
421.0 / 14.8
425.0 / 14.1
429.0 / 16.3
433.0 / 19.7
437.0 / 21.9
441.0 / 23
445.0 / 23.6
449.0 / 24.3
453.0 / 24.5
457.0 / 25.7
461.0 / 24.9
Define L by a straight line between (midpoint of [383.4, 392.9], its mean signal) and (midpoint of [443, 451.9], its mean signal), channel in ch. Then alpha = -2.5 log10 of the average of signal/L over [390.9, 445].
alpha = 0.313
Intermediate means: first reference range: 22.8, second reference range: 24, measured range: 17.5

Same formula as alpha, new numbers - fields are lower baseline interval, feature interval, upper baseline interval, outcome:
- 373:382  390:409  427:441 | 0.302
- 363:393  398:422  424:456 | 0.419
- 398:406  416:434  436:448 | 0.234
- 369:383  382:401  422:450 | 0.128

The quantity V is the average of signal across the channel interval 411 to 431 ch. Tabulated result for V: 15.3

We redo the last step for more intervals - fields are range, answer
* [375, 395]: 23.5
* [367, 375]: 24.2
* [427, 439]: 19.3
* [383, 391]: 23.1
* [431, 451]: 22.5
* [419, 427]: 14.4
